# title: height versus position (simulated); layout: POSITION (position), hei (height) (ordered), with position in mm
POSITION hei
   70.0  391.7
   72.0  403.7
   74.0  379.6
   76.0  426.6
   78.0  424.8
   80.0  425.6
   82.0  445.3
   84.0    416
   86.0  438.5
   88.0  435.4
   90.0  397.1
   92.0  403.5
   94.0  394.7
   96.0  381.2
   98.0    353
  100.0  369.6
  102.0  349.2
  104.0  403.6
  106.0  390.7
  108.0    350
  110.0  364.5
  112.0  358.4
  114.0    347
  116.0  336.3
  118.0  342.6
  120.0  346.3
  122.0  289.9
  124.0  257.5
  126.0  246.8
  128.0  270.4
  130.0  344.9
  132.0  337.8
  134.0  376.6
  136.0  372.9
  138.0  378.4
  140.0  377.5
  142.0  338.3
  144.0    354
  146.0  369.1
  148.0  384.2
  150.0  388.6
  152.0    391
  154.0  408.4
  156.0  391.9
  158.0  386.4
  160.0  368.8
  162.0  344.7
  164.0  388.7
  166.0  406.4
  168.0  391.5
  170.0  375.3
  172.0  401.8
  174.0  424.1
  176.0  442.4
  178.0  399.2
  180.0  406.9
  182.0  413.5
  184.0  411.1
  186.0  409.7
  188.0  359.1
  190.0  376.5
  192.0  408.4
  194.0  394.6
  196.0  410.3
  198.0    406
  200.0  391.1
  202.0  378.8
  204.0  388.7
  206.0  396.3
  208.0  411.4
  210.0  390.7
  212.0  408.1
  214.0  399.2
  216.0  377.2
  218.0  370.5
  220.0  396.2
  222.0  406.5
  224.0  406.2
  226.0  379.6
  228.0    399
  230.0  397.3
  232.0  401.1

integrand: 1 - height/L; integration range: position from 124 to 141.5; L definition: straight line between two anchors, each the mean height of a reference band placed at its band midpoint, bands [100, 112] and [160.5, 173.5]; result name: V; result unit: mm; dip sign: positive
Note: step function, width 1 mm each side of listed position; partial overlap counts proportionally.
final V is 2.0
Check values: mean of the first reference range 370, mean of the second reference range 386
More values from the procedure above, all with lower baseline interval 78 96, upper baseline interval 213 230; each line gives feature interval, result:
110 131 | 4.8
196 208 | 0.0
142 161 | 1.2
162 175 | 0.3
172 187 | -0.5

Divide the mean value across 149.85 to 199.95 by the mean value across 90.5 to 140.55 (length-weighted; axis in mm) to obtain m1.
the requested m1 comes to 1.13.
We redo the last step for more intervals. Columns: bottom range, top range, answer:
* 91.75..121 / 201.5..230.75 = 1.08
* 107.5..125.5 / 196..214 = 1.21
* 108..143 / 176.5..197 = 1.19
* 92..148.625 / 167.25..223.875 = 1.14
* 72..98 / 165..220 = 0.97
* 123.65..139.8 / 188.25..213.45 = 1.20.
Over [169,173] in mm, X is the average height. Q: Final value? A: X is 389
